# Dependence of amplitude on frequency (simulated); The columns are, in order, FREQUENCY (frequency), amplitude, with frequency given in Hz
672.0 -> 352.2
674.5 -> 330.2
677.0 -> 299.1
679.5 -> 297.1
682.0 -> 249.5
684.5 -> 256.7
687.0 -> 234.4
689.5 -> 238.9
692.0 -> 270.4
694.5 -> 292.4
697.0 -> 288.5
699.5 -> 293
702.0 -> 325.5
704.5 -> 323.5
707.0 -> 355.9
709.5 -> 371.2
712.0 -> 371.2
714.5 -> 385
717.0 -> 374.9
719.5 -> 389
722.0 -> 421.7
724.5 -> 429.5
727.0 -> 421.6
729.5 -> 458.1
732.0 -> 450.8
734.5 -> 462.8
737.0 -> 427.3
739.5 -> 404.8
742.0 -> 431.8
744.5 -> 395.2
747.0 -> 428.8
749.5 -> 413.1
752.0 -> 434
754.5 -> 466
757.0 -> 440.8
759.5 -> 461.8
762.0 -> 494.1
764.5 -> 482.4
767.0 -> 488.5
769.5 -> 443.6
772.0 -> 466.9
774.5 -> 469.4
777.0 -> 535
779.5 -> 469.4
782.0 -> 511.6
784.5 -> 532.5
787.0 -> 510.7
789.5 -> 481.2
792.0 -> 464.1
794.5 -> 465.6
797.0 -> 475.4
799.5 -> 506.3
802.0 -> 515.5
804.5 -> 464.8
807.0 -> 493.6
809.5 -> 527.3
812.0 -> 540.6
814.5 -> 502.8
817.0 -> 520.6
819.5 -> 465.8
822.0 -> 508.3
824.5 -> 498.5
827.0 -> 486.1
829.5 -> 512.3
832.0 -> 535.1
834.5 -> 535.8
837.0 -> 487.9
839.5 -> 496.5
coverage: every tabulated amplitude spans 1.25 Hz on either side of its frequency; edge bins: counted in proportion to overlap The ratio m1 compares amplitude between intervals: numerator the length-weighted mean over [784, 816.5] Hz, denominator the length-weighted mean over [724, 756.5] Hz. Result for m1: 1.15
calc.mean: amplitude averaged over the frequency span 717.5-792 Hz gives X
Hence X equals 455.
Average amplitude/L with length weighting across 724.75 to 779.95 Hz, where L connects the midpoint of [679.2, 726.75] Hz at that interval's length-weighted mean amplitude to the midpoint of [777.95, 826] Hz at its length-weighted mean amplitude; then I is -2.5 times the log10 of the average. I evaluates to -0.10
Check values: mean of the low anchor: 327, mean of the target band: 451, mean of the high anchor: 498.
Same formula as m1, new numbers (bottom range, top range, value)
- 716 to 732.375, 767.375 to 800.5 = 1.16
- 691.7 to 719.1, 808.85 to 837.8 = 1.52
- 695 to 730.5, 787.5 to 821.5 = 1.34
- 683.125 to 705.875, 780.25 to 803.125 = 1.76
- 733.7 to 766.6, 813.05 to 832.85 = 1.14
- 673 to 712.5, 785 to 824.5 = 1.66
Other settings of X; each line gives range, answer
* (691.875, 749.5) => 384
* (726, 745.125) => 433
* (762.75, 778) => 481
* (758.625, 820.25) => 492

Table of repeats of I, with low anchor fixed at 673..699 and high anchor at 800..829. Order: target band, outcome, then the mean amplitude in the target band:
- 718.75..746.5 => -0.191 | 427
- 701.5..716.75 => -0.130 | 358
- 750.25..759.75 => -0.127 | 448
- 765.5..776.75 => -0.114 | 473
